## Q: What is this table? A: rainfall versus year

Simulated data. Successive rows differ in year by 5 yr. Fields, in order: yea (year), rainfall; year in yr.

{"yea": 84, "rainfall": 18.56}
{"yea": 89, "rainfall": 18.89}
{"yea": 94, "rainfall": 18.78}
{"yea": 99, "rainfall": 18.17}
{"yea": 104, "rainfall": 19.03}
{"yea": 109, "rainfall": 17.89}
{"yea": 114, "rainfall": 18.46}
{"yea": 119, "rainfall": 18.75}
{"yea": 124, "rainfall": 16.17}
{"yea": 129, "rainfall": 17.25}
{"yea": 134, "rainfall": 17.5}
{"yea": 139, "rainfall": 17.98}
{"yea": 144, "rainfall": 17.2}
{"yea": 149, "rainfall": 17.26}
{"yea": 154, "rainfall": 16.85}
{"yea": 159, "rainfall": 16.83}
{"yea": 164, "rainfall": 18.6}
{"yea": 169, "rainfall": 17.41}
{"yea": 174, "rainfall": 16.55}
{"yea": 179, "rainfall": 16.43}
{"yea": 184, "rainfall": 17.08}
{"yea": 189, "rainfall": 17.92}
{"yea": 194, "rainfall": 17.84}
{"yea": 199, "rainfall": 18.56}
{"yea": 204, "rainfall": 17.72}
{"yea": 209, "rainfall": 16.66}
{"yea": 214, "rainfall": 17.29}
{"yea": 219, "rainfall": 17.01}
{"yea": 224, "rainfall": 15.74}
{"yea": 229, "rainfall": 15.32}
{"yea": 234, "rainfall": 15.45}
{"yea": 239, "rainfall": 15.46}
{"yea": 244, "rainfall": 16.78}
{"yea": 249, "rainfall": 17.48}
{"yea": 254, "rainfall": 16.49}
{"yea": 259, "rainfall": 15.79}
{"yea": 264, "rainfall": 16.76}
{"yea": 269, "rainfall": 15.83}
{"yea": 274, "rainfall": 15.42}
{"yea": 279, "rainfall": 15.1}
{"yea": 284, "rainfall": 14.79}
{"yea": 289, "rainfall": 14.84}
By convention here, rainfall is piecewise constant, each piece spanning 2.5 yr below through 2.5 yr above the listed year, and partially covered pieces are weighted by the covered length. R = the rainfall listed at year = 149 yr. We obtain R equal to 17.26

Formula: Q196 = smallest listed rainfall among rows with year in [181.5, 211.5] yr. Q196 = 16.66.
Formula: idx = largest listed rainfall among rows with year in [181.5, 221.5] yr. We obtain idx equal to 18.56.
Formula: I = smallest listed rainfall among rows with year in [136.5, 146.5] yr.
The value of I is 17.2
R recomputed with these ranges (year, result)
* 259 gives 15.79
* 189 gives 17.92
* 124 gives 16.17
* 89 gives 18.89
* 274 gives 15.42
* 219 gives 17.01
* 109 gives 17.89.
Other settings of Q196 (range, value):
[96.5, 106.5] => 18.17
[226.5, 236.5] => 15.32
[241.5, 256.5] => 16.49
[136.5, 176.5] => 16.55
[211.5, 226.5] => 15.74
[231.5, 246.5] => 15.45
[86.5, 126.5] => 16.17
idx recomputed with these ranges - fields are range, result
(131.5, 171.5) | 18.6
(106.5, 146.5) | 18.75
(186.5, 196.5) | 17.92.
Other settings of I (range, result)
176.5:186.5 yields 16.43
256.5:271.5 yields 15.79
